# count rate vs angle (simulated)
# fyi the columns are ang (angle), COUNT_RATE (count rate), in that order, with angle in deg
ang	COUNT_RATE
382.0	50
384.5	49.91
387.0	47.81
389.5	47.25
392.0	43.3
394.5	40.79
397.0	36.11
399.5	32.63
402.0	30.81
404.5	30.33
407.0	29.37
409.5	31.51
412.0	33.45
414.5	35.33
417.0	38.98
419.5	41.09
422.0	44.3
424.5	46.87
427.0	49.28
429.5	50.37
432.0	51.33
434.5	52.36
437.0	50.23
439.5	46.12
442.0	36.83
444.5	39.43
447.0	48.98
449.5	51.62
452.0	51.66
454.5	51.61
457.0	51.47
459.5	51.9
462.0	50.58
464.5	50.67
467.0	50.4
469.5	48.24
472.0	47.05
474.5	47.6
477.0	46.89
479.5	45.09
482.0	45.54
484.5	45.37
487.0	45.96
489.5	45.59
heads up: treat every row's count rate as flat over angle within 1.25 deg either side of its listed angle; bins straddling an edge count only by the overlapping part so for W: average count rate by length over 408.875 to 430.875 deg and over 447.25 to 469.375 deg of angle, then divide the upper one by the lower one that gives 1.2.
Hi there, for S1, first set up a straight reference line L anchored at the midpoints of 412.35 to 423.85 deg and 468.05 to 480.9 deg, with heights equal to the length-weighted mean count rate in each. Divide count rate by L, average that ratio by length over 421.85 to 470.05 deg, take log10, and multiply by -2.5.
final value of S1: -0.13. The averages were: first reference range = 39.8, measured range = 48.8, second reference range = 47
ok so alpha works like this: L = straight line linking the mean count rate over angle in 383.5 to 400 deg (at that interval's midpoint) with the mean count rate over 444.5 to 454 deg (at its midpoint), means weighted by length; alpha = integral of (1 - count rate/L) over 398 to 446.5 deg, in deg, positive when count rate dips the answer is 6.1 deg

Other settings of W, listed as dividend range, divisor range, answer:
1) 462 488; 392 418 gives 1.38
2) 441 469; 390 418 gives 1.39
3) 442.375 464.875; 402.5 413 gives 1.58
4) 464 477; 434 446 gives 1.09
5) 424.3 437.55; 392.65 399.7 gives 1.34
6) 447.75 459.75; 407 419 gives 1.49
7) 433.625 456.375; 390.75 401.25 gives 1.26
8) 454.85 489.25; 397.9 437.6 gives 1.20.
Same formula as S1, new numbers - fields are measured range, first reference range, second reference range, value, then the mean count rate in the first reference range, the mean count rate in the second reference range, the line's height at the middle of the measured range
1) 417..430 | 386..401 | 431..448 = -0.02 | 41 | 46.4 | 44.5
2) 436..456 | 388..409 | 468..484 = -0.11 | 36.3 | 46.7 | 42.7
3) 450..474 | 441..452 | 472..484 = -0.10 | 45.2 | 46.3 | 45.8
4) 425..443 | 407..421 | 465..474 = -0.20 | 35.6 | 48.7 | 40.3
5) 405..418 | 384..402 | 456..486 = 0.28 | 41.4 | 48.4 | 43.1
